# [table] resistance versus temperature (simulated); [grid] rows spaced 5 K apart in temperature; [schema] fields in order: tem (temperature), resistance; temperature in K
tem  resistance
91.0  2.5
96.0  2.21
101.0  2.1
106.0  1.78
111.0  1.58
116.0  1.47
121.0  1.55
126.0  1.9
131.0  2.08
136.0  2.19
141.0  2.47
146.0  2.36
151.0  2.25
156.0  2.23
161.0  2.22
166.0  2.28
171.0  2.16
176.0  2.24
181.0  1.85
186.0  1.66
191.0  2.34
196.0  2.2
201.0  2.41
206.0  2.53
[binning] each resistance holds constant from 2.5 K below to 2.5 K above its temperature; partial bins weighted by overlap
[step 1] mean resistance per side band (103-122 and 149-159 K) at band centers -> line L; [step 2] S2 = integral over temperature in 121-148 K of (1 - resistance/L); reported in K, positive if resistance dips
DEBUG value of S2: -2.6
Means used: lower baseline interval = 1.61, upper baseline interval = 2.24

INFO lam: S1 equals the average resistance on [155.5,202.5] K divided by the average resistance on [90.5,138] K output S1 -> 1.1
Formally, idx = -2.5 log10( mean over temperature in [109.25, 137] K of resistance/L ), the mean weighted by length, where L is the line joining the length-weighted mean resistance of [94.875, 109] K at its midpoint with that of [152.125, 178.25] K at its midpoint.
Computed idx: 0.17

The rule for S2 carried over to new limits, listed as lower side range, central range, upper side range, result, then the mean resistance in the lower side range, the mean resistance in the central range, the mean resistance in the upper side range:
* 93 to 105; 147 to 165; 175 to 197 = -1.59 K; 2.12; 2.25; 2.04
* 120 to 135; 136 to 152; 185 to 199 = -3.11 K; 1.91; 2.34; 2.12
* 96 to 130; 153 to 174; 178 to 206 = -2.28 K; 1.78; 2.22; 2.13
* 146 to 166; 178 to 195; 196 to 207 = 2.70 K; 2.25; 1.98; 2.4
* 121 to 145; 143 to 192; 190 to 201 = 1.12 K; 2.11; 2.16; 2.29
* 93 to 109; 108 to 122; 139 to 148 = 4.00 K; 2.03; 1.54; 2.42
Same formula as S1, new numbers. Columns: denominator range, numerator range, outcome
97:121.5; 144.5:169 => 1.30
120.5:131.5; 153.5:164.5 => 1.20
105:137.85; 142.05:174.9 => 1.27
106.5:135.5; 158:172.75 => 1.27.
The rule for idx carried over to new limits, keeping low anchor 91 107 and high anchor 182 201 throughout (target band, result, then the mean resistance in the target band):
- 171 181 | -0.01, 2.12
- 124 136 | 0.04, 2.04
